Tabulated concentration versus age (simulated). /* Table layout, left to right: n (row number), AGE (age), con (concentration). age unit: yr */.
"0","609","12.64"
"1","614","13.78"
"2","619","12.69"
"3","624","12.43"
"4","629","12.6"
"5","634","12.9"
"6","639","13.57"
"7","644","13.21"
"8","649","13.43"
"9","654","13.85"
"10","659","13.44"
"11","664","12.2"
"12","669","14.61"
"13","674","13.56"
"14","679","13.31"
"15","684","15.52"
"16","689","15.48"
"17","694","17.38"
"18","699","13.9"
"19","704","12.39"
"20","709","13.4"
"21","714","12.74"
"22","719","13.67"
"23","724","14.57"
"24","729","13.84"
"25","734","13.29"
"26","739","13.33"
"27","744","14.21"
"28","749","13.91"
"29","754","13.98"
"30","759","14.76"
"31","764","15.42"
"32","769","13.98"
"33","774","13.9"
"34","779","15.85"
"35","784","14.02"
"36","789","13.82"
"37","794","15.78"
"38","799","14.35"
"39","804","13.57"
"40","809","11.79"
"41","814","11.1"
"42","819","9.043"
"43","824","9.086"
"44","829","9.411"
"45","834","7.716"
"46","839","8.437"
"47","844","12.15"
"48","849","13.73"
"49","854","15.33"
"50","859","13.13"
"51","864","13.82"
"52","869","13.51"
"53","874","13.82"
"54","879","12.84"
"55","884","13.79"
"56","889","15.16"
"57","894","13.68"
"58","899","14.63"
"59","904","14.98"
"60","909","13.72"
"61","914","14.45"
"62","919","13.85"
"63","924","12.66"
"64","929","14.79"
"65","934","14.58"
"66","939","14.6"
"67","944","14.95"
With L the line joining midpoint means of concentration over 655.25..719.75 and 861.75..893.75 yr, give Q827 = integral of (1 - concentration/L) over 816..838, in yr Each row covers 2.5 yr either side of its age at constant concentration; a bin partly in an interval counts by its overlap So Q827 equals 7.96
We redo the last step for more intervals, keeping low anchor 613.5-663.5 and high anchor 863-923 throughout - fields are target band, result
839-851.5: 1.62 yr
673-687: -1.02 yr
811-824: 3.58 yr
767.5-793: -1.51 yr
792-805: -0.92 yr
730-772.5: -1.84 yr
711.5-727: -0.30 yr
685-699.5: -2.73 yr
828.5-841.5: 5.10 yr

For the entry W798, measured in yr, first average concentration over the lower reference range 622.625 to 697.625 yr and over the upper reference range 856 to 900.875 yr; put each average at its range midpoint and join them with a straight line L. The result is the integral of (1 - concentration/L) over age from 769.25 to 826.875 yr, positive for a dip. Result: 3.7 yr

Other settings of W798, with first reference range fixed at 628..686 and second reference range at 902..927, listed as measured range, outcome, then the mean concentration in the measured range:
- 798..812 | 0.7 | 13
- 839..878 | 1.6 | 13.3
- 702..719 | 0.8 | 13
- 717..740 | -0.2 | 13.8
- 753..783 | -2.1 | 14.7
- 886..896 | -0.4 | 14.4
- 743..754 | -0.3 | 14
